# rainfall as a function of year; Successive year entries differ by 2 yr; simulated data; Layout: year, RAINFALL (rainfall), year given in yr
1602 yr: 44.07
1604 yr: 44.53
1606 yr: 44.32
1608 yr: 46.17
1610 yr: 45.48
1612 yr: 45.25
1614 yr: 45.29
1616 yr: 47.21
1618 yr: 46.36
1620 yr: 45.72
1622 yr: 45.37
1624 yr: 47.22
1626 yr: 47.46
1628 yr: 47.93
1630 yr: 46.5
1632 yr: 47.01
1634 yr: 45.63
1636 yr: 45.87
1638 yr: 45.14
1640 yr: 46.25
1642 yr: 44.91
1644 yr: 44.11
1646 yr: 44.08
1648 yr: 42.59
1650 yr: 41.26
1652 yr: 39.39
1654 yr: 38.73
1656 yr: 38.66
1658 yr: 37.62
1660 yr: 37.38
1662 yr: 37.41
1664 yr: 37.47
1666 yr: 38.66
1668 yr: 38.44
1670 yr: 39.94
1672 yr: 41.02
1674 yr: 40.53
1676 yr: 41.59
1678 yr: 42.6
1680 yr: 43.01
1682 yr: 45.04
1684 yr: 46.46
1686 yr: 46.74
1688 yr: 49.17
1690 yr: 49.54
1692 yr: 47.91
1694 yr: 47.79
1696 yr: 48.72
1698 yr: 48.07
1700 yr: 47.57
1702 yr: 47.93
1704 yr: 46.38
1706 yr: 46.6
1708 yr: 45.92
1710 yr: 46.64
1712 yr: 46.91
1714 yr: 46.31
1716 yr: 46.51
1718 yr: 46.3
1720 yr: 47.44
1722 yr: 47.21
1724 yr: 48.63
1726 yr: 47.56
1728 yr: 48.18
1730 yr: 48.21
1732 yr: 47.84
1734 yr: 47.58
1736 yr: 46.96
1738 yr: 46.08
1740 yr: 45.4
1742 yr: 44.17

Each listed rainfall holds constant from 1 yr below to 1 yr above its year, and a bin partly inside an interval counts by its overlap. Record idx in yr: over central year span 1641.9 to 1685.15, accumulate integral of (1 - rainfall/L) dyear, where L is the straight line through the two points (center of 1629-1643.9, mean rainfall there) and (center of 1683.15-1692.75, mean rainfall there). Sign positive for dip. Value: 5.6 yr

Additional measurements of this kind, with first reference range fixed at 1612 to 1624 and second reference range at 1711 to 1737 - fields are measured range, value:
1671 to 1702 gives 0.73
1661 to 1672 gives 1.89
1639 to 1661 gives 2.40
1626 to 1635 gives -0.13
